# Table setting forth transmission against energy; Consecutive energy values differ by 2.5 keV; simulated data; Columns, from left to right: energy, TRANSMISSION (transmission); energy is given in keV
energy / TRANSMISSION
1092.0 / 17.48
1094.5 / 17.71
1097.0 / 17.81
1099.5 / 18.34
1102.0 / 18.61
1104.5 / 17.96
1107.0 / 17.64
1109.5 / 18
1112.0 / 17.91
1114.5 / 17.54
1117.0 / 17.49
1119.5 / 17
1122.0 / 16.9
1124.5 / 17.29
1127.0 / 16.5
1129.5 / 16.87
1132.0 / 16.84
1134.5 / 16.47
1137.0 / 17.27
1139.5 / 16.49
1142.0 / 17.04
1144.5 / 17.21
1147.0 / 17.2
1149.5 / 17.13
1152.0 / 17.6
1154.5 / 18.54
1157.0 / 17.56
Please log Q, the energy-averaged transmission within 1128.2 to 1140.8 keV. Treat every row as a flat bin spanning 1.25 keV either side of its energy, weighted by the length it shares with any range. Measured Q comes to 16.8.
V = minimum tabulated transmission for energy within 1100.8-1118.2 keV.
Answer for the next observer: 17.49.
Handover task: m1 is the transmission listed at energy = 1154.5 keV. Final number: 18.54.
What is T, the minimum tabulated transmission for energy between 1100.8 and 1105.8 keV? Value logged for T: 17.96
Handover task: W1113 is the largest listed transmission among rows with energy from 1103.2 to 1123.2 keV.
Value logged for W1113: 18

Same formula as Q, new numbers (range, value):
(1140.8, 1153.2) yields 17.2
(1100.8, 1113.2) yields 18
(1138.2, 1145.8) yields 16.9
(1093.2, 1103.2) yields 18.1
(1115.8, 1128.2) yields 17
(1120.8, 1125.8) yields 17.1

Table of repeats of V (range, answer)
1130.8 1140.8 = 16.47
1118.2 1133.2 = 16.5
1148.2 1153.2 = 17.13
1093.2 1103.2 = 17.71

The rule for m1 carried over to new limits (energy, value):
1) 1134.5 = 16.47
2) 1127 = 16.5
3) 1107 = 17.64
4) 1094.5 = 17.71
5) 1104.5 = 17.96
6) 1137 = 17.27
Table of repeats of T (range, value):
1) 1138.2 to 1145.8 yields 16.49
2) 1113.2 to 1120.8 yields 17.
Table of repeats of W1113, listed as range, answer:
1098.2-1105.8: 18.61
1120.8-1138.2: 17.29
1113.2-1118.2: 17.54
